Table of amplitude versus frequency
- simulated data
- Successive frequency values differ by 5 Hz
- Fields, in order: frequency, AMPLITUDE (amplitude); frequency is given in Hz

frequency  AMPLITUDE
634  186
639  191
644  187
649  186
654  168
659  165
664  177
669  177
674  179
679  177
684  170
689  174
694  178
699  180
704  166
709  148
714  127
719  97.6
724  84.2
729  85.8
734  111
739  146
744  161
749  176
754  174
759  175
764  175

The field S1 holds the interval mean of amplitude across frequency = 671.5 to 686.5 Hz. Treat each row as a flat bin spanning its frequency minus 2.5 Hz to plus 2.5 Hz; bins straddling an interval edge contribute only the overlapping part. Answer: 175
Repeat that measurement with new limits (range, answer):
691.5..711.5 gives 168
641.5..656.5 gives 180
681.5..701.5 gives 176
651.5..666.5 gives 170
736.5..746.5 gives 154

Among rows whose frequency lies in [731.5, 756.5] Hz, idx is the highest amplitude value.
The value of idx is 176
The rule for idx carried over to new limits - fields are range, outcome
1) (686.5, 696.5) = 178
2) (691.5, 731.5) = 180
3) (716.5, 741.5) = 146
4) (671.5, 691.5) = 179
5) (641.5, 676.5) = 187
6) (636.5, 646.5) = 191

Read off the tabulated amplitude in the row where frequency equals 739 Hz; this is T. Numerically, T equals 146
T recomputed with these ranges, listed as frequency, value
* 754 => 174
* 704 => 166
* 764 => 175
